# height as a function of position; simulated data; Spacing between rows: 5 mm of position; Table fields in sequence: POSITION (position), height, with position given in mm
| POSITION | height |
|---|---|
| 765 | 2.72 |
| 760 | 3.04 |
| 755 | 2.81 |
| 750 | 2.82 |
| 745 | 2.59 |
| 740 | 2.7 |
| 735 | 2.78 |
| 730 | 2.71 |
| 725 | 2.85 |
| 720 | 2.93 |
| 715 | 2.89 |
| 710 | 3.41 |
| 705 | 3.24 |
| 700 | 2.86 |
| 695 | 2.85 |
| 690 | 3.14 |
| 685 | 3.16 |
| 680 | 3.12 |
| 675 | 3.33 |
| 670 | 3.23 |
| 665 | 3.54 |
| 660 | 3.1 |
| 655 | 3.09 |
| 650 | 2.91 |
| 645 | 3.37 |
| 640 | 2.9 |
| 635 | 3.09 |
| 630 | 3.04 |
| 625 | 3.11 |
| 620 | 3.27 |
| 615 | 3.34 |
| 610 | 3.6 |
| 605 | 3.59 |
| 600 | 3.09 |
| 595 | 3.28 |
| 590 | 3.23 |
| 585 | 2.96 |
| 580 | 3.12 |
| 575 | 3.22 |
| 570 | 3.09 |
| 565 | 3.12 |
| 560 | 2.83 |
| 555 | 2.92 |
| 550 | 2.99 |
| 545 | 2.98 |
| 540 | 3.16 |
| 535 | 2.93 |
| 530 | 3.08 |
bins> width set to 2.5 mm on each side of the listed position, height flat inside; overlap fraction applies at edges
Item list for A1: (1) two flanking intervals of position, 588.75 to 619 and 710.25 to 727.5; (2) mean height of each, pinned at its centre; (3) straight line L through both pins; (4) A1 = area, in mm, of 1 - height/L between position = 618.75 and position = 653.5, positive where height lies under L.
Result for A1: 1.63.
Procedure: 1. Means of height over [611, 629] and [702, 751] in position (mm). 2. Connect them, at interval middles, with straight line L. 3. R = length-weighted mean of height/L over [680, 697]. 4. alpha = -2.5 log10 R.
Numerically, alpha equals -0.02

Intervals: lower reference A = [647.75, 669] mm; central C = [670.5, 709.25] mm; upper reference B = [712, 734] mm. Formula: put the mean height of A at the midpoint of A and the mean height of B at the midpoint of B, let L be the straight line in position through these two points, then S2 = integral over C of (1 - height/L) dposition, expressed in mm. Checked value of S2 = -1.4 mm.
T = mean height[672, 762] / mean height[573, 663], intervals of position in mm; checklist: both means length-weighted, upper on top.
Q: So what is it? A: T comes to 0.93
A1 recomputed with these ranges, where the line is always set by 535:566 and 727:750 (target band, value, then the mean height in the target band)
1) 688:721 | -3.4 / 3.05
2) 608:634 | -3.3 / 3.26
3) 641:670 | -3.6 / 3.19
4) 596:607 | -1.5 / 3.32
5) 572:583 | -0.8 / 3.16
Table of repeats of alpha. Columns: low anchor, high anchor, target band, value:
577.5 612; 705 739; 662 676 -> -0.10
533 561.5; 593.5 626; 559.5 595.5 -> 0.01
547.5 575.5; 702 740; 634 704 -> -0.05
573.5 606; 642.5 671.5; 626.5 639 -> 0.05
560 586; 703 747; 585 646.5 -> -0.07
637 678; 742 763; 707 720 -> -0.05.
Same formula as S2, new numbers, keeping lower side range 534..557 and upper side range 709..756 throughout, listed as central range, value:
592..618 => -3.8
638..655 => -0.9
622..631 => -0.5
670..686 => -1.8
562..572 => -0.4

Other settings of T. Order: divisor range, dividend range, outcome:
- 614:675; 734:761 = 0.88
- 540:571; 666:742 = 1.01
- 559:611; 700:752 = 0.91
